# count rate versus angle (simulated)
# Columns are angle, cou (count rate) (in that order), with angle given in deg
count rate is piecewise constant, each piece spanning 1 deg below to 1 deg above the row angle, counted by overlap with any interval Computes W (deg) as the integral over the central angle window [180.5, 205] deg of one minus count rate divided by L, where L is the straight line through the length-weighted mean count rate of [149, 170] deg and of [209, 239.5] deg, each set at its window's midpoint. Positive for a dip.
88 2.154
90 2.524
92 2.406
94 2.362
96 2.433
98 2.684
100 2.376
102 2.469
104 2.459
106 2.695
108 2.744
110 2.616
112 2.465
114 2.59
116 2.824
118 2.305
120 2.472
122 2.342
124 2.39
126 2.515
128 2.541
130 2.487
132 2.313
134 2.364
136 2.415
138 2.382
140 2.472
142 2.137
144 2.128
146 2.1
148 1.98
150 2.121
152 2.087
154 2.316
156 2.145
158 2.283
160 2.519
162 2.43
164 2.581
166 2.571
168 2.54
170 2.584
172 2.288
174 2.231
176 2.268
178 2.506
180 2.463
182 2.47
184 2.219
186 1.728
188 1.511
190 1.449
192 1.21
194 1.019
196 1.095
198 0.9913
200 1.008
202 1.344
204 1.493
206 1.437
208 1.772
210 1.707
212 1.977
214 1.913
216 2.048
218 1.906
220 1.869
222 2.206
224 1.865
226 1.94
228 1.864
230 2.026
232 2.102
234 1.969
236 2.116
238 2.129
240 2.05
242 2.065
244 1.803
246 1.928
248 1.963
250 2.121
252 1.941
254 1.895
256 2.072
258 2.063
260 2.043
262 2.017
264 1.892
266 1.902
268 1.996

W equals 7.8 deg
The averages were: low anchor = 2.37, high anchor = 1.98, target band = 1.48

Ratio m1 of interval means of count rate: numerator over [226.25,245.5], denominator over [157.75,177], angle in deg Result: 0.8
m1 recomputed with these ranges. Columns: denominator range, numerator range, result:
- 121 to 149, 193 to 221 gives 0.66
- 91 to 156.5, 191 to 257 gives 0.74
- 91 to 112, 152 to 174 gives 0.95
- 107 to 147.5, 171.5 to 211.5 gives 0.70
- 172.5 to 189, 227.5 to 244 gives 0.93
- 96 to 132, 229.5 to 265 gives 0.80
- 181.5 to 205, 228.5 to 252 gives 1.40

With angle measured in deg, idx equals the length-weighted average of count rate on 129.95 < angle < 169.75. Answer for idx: 2.32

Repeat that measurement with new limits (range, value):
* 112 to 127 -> 2.49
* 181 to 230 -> 1.68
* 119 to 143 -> 2.4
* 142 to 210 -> 1.96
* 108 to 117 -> 2.64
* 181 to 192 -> 1.81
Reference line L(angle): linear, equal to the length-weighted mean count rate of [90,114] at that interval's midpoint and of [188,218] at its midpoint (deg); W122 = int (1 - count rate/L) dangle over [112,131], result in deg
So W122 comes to -1.4 deg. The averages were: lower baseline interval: 2.52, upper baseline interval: 1.48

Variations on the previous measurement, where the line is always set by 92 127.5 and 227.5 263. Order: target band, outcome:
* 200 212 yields 3.4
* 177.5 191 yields 1.2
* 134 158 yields 1.6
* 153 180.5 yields -1.3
